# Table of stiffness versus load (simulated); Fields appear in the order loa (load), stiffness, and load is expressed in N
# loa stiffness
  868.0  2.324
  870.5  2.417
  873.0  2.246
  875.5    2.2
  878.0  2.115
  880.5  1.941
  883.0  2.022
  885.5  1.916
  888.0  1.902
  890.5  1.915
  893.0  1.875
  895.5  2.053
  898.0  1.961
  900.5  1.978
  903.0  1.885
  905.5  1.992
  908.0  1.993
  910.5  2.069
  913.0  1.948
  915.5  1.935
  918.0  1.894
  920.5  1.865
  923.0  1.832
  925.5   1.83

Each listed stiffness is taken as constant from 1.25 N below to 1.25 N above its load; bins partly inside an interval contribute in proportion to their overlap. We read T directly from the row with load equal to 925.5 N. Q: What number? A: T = 1.83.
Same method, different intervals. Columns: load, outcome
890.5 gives 1.915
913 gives 1.948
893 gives 1.875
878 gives 2.115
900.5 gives 1.978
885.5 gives 1.916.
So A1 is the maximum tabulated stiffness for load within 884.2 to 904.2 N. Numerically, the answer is 2.053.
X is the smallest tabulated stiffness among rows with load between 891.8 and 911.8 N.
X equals 1.875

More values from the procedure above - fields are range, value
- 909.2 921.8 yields 1.865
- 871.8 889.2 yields 1.902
